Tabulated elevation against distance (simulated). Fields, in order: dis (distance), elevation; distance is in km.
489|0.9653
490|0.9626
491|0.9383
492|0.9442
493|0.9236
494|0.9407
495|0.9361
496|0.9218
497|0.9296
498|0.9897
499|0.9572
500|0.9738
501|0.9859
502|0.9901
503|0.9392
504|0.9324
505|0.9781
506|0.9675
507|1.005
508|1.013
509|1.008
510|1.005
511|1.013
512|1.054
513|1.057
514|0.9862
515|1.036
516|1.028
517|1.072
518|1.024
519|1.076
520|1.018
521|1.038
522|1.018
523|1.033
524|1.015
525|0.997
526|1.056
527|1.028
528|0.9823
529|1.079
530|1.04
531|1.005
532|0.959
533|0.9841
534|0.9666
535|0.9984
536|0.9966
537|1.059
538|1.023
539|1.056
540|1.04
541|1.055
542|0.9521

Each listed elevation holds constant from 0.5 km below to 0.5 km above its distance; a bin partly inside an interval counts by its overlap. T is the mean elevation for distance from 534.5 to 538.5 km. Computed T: 1.02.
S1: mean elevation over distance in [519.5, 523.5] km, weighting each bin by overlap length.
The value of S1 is 1.03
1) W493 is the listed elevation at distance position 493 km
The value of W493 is 0.9236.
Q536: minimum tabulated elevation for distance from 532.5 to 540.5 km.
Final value 0.9666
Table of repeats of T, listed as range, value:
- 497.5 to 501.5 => 0.977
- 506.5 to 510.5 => 1.01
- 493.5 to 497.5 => 0.932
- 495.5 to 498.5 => 0.947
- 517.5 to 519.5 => 1.05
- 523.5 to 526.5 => 1.02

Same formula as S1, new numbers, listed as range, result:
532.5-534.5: 0.975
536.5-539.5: 1.05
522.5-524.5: 1.02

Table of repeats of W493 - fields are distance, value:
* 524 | 1.015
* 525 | 0.997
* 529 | 1.079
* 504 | 0.9324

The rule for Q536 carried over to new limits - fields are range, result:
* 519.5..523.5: 1.018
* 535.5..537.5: 0.9966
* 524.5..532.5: 0.959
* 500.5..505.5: 0.9324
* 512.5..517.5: 0.9862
